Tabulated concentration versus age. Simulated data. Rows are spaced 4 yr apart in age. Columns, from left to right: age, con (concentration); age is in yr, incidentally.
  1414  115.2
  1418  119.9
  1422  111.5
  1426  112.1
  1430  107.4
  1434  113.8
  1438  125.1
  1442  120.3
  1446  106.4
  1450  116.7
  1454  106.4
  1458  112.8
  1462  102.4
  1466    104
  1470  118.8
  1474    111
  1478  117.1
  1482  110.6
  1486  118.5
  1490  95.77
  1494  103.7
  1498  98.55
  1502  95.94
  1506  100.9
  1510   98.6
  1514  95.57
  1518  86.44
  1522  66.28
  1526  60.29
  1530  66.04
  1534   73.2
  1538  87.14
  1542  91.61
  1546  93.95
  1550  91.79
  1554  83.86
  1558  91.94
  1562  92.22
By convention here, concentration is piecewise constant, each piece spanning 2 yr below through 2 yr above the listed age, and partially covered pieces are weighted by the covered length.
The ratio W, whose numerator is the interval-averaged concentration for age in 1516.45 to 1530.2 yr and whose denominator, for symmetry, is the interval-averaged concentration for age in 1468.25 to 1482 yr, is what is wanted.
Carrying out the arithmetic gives 0.61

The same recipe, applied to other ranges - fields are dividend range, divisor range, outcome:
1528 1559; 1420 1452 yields 0.74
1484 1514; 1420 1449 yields 0.89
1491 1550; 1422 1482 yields 0.78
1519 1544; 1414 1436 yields 0.66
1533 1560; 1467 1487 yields 0.77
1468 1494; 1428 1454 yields 0.97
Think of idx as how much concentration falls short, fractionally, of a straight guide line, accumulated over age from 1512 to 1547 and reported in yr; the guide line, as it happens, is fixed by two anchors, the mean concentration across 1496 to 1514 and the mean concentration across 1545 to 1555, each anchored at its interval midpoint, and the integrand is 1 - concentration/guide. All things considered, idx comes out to 5.23 yr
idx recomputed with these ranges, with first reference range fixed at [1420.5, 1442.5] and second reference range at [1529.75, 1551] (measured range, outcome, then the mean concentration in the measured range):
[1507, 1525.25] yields 1.2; 85.7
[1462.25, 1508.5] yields -3.0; 107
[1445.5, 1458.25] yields -0.2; 111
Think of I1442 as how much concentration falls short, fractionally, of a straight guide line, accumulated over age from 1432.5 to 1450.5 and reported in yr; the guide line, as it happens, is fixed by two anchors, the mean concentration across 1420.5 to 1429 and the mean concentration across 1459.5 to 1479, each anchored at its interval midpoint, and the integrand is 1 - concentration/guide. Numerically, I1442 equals -0.9 yr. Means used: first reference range 111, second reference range 110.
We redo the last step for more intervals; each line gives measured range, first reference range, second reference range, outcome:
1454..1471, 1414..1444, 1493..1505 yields -0.1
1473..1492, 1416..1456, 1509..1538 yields -3.1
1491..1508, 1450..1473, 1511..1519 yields -0.4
